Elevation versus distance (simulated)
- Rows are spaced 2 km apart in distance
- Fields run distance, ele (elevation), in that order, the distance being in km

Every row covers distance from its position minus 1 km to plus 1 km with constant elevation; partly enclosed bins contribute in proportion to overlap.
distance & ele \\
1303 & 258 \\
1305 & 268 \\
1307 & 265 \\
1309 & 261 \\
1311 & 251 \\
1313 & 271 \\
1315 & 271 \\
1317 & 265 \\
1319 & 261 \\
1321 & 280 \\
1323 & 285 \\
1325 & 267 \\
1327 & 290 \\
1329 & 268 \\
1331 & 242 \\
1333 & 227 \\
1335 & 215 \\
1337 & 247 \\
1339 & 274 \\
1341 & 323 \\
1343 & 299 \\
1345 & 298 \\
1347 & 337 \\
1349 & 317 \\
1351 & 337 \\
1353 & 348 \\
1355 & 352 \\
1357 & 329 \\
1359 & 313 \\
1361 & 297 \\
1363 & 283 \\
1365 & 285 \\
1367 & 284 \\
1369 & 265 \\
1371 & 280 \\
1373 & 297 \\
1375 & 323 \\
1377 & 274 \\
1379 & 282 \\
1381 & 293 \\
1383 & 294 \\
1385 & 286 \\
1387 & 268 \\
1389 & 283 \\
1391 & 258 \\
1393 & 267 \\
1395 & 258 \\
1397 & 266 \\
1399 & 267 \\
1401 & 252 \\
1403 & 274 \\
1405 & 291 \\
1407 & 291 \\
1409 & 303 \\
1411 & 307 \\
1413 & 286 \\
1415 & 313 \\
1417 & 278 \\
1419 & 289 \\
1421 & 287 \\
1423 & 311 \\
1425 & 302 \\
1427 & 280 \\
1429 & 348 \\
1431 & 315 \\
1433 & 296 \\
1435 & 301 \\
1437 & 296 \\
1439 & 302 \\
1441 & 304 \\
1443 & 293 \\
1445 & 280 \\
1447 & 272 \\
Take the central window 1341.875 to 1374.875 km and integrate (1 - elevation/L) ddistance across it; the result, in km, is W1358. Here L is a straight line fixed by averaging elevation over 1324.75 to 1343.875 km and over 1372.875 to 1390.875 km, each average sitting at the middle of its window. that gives -3.9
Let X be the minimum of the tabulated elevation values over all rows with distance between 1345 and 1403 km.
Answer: 252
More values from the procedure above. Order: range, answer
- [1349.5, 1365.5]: 283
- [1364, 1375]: 265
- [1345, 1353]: 298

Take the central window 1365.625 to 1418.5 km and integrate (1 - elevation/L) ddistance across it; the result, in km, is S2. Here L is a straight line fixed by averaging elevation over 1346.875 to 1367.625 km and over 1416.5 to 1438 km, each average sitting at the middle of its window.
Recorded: 4.5 km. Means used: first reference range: 316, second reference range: 301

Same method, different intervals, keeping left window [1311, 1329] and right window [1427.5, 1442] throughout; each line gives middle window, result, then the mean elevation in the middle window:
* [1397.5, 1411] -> 0.8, 281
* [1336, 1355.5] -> -2.2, 312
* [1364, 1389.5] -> 0.4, 286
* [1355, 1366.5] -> -0.8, 305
